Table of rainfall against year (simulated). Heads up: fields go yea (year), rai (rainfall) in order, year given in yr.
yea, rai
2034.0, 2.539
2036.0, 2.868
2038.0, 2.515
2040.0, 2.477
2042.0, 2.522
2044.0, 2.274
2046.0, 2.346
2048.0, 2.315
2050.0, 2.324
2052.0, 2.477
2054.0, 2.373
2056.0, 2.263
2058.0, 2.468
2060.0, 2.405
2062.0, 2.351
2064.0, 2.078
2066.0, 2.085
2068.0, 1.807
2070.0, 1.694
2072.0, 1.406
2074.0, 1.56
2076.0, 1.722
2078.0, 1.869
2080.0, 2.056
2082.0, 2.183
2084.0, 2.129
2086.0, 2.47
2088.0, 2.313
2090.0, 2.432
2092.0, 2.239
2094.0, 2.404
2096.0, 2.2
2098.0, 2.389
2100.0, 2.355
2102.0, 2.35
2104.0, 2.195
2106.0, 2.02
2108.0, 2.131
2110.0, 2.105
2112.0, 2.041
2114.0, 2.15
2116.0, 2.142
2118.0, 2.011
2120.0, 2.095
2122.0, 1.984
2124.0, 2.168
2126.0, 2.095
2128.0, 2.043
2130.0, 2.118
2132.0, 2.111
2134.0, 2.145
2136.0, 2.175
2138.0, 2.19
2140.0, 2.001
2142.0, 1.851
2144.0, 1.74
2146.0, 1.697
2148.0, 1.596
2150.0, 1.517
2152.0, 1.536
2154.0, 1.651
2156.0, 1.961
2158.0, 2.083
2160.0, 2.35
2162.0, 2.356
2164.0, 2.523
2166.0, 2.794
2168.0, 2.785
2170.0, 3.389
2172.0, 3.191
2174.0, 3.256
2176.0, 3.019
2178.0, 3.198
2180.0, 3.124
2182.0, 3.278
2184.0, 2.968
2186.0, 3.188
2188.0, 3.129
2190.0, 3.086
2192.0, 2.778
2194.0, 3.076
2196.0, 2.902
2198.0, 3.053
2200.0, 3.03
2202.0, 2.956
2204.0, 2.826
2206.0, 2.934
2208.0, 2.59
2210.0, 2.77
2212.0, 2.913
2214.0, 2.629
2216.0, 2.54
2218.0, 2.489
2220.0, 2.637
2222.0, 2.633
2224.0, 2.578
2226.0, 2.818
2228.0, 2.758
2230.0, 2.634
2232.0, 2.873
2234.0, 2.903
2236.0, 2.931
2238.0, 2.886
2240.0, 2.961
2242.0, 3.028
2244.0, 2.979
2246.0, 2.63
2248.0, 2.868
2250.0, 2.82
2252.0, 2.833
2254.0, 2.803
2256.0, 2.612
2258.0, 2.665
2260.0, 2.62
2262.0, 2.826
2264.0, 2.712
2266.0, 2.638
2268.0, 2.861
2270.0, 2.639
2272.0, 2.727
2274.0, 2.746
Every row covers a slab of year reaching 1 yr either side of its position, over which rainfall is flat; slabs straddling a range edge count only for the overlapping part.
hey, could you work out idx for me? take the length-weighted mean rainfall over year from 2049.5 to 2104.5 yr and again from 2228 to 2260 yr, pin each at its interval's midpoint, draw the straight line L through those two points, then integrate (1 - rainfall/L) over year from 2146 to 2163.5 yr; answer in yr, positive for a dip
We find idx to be 4.1 yr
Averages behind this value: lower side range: 2.16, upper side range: 2.82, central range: 1.89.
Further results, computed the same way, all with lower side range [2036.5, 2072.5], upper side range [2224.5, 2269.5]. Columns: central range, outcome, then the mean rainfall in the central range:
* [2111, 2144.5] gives 5.3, 2.07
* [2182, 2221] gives -3.1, 2.88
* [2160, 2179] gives -2.5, 2.91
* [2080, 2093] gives 0.4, 2.28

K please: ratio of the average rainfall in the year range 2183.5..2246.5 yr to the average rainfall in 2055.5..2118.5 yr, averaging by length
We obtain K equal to 1.34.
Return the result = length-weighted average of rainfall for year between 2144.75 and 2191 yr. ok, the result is 2.59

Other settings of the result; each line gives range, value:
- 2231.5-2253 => 2.88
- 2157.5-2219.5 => 2.88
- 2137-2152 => 1.78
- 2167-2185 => 3.13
